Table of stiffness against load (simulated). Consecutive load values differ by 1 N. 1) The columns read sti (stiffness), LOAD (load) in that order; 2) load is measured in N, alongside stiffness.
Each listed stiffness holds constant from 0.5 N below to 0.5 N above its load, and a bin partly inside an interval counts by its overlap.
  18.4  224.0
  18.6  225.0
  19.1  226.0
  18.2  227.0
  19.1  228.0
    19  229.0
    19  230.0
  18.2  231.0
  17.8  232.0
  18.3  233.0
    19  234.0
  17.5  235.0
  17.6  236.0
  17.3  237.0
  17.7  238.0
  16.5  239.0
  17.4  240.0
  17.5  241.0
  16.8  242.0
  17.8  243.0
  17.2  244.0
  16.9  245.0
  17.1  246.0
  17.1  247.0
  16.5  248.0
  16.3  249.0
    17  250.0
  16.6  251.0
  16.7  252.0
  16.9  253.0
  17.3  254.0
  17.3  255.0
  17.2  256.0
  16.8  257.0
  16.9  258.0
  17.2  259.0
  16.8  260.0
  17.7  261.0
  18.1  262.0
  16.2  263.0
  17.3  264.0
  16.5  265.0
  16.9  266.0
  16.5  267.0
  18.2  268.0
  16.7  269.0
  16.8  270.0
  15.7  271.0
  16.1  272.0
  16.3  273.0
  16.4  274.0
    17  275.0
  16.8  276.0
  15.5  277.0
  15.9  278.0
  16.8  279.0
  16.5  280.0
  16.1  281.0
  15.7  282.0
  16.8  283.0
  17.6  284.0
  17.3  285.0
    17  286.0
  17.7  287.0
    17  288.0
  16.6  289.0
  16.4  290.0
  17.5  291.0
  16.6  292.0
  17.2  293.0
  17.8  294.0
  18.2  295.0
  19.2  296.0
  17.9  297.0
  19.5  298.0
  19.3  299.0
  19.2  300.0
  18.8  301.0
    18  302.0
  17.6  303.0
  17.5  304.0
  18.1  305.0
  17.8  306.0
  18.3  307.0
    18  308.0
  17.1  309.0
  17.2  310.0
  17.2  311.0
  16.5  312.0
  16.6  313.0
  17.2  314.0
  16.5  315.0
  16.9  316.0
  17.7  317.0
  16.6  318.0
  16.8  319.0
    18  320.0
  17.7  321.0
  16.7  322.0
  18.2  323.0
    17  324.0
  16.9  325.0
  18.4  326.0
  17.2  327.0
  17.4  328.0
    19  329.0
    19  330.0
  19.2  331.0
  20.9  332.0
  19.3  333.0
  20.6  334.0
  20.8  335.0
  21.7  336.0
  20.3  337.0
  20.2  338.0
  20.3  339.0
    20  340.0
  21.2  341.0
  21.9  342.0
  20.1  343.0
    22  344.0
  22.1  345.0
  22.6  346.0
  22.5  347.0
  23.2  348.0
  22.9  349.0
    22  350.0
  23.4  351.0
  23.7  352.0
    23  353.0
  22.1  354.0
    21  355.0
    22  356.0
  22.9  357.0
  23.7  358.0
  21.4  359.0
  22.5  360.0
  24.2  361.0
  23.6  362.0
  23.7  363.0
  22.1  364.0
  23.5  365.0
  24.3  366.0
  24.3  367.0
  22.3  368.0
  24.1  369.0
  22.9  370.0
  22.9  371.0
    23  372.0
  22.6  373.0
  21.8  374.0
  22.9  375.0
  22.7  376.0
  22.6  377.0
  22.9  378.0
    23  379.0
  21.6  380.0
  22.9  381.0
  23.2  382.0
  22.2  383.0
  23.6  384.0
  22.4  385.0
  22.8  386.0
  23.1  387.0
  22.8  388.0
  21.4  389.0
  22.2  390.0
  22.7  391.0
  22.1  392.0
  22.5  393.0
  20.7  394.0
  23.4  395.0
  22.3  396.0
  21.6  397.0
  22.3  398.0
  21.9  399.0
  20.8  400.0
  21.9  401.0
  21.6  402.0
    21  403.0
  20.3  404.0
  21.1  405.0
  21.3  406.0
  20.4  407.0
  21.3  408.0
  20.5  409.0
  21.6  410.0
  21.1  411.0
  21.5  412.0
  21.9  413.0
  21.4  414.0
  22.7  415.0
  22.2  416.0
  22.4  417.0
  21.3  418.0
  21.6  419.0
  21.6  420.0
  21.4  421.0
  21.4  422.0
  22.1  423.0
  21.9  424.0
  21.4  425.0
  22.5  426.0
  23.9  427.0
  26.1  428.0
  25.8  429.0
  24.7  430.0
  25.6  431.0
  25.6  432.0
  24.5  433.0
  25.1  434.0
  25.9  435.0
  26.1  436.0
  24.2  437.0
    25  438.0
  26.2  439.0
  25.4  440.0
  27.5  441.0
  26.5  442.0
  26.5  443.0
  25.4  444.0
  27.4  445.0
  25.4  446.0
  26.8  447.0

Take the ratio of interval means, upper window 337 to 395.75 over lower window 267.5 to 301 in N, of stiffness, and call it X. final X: 1.31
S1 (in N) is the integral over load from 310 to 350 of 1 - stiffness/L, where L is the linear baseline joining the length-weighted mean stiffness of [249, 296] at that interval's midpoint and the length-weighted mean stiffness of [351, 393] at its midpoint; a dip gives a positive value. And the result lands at 2.2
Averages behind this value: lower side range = 16.9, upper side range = 22.8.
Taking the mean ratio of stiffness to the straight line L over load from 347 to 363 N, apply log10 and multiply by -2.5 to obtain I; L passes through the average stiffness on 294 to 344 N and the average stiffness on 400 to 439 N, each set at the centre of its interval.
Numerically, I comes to -0.141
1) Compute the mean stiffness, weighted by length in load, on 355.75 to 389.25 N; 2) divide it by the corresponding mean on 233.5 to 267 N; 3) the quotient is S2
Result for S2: 1.34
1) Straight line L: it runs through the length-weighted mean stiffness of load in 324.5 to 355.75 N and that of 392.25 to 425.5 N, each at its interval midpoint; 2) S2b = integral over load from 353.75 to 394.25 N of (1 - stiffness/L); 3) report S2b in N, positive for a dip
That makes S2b -2.9 N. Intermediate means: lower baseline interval 20.8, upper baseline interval 21.6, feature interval 22.7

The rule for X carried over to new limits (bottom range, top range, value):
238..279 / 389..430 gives 1.30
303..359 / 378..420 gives 1.12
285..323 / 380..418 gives 1.25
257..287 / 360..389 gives 1.37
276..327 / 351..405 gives 1.30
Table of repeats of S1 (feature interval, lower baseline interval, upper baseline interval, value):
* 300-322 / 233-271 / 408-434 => 1.85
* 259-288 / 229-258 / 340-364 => 3.08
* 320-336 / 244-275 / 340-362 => 1.81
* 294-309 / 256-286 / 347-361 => 0.46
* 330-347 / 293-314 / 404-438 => -1.25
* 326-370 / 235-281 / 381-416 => -3.47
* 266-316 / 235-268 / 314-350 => 2.83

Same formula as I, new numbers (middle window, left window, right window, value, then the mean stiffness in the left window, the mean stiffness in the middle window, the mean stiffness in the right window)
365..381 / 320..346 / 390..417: -0.11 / 19.6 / 22.9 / 21.6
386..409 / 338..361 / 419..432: 0.05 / 22.1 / 21.8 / 23.2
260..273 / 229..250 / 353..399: 0.10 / 17.5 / 16.9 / 22.7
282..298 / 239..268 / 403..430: 0.05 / 17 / 17.4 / 22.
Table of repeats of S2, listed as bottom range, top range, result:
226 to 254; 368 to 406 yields 1.27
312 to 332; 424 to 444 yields 1.43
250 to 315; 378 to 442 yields 1.33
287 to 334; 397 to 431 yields 1.24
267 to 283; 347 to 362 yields 1.38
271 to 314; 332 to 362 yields 1.27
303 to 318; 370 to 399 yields 1.30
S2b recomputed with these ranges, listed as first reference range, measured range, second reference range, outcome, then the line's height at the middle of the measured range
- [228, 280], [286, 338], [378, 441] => 3.2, 19.2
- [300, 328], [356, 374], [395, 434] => -2.9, 19.9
